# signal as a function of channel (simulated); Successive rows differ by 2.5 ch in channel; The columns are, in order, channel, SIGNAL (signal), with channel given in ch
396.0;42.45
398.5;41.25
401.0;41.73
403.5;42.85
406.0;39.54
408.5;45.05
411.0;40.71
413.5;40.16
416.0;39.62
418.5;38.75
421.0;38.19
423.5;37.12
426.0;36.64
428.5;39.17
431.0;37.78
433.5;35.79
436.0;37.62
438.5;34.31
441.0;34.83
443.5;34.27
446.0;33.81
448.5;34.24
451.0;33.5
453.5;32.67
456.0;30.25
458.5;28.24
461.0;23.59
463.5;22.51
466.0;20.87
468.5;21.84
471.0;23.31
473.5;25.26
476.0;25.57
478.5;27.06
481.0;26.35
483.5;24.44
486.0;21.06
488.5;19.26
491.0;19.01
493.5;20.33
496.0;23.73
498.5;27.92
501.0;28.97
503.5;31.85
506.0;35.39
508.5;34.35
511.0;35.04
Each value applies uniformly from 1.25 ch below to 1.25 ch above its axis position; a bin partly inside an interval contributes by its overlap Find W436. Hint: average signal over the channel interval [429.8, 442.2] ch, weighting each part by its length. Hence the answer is 36.1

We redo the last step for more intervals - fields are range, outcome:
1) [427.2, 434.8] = 37.6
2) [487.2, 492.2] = 19.2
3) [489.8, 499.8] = 22.8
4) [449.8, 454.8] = 33.1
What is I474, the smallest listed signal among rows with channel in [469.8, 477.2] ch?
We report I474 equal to 23.31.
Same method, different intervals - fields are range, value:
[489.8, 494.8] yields 19.01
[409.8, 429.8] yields 36.64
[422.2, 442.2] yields 34.31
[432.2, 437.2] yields 35.79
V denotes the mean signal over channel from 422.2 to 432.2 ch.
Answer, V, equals 37.7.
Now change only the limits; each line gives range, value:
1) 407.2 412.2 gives 42.9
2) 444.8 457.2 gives 32.9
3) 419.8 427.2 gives 37.3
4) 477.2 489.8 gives 23.6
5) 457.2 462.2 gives 26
